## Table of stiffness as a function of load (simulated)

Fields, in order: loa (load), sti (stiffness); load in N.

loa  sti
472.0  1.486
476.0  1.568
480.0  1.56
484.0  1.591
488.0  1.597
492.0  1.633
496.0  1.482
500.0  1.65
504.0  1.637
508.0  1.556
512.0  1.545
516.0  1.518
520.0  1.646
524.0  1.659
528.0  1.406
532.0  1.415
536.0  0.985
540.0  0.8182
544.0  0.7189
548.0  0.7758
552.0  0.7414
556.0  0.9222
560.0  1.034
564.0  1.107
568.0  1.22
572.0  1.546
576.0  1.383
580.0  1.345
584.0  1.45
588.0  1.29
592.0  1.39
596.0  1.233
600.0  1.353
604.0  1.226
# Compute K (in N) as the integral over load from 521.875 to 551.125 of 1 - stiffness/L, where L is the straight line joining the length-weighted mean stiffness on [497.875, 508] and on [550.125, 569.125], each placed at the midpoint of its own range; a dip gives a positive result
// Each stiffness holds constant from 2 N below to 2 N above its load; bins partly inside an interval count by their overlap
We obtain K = 4.0 N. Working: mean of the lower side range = 1.62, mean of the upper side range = 0.997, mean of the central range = 1.1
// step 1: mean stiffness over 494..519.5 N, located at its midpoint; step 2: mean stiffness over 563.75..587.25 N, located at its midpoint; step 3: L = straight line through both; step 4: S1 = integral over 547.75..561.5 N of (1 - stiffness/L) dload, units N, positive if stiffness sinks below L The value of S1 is 5.3 N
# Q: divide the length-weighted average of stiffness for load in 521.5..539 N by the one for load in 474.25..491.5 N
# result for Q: 0.8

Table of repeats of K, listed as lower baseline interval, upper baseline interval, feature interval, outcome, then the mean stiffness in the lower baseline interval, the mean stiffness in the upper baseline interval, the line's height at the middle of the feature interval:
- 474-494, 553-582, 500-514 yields -1.0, 1.59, 1.21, 1.48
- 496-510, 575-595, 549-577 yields 6.0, 1.6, 1.36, 1.43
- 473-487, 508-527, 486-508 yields -0.3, 1.57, 1.58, 1.57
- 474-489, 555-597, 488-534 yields -2.4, 1.58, 1.27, 1.48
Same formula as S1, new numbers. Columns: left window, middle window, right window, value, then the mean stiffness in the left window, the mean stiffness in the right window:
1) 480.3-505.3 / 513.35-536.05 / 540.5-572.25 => -3.5 N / 1.59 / 0.97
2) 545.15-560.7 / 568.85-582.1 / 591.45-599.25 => -3.9 N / 0.846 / 1.3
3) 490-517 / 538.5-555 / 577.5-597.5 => 7.8 N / 1.58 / 1.35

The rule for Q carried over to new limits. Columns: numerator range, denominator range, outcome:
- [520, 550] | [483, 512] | 0.72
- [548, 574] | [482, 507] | 0.67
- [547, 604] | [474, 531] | 0.77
